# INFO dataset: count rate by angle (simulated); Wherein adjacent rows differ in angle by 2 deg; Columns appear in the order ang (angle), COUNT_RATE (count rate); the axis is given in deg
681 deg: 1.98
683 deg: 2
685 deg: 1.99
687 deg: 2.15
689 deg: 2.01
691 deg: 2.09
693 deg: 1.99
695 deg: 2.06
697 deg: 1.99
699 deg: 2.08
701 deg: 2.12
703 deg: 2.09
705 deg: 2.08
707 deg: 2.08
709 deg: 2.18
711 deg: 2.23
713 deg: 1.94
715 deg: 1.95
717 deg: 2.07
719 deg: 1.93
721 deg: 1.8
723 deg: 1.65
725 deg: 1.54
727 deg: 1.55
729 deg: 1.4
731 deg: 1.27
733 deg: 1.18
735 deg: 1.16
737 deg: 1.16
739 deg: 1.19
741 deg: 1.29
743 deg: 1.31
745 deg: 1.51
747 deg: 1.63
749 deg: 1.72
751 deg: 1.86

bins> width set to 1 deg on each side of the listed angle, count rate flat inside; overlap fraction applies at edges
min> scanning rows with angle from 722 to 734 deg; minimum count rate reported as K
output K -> 1.18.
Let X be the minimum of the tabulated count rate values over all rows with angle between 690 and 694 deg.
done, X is 1.99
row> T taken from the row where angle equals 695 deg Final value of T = 2.06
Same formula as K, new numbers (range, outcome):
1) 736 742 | 1.16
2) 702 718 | 1.94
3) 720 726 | 1.54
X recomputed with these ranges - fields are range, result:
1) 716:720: 1.93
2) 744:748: 1.51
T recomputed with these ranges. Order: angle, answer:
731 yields 1.27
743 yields 1.31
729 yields 1.4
